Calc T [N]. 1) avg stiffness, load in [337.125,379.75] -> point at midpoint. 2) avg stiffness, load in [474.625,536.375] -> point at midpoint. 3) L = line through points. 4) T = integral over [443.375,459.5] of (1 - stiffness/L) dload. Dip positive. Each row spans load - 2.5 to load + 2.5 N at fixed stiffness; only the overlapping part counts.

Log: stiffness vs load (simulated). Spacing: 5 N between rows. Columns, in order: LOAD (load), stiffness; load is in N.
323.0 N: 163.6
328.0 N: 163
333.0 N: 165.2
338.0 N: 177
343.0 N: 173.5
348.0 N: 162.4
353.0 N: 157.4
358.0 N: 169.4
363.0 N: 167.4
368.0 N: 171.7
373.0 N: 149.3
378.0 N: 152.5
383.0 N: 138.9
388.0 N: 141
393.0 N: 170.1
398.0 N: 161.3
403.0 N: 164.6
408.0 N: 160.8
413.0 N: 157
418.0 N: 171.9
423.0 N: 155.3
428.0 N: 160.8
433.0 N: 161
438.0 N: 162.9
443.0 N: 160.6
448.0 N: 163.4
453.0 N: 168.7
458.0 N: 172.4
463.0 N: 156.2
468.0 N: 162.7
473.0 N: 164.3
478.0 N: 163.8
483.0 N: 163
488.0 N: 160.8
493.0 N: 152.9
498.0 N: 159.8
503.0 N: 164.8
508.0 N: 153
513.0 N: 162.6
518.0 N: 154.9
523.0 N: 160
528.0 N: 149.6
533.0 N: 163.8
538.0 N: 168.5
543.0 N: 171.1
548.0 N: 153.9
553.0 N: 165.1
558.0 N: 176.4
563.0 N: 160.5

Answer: -0.6 N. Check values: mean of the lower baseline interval 164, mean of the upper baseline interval 159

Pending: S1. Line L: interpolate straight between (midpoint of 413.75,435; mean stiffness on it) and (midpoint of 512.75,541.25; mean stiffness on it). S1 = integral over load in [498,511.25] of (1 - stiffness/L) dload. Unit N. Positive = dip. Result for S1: 0.1 N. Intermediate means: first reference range 162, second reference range 160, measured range 159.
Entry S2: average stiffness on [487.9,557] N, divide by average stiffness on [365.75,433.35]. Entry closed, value 1.01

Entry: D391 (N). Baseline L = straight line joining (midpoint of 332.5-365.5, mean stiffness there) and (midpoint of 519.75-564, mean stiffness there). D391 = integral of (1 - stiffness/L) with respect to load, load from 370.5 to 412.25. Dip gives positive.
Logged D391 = 2.9 N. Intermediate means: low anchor 168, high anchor 163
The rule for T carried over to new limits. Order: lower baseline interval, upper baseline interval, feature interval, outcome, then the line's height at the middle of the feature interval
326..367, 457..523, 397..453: 0.5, 164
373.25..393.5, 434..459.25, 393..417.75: -1.4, 154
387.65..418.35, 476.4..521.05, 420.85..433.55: 0.2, 161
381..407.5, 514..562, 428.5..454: -0.8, 158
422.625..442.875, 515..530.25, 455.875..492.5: -1.1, 158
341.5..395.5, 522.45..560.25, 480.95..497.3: 0.3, 162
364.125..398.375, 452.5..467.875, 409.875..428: -0.2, 160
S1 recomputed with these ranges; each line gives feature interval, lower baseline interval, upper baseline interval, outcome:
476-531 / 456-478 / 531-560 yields 2.09 N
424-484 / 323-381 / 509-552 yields -0.40 N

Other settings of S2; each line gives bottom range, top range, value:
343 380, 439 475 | 1.01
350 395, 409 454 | 1.03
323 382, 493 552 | 0.98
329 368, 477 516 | 0.95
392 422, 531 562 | 1.02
